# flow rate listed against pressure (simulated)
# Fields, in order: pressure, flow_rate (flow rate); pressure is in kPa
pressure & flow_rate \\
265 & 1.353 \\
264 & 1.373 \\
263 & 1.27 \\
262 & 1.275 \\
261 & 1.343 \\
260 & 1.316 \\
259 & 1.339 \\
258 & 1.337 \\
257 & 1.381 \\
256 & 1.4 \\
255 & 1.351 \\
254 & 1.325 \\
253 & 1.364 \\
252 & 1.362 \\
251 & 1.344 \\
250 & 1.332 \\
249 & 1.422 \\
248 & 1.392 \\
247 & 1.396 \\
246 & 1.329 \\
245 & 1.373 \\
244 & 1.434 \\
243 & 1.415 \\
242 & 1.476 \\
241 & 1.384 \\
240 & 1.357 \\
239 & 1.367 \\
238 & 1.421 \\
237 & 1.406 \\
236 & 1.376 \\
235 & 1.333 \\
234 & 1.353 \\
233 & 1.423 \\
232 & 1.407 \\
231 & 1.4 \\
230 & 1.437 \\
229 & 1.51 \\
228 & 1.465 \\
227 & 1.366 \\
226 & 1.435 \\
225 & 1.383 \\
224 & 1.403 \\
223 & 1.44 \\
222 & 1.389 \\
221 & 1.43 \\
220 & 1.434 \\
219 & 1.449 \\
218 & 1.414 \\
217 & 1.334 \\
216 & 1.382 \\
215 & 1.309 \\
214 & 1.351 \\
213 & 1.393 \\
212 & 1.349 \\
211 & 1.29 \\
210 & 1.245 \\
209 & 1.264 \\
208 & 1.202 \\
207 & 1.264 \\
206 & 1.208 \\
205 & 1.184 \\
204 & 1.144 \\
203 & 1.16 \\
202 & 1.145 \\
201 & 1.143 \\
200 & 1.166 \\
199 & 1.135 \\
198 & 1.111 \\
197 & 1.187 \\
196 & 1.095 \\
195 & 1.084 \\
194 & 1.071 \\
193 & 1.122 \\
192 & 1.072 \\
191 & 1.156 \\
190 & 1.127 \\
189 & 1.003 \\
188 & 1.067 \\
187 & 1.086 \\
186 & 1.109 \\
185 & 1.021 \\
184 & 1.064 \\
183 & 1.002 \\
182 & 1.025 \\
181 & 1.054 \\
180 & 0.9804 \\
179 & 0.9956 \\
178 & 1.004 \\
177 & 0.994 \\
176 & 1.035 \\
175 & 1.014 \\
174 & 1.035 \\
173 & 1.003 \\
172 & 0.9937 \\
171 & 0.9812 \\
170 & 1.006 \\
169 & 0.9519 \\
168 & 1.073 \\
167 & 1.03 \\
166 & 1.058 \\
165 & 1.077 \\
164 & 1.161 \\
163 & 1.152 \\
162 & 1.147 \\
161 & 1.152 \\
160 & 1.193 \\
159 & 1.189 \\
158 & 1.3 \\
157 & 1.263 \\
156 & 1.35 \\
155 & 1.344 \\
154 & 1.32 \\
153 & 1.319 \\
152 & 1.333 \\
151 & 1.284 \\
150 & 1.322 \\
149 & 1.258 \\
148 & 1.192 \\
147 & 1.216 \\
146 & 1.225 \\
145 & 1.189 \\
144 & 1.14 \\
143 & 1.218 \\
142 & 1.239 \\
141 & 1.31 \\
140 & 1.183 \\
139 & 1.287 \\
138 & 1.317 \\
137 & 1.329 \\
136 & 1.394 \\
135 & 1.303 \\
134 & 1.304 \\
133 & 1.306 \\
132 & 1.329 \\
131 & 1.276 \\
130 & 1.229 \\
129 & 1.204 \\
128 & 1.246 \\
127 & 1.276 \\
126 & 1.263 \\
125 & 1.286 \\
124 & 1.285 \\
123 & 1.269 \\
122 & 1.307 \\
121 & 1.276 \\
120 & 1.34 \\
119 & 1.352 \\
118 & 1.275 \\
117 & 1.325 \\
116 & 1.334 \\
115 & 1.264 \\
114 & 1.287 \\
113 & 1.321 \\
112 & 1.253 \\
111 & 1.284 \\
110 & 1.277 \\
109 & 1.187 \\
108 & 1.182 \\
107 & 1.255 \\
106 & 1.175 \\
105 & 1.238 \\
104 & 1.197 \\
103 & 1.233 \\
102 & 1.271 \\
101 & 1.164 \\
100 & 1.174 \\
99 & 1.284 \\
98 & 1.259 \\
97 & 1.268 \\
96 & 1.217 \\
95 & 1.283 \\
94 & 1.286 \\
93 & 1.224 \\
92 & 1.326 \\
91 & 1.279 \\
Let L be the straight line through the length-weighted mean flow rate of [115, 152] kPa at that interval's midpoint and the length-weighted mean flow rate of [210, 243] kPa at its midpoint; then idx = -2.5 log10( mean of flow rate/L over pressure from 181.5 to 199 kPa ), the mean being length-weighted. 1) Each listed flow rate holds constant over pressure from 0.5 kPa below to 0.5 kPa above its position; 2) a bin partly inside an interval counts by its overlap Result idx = 0.24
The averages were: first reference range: 1.28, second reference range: 1.39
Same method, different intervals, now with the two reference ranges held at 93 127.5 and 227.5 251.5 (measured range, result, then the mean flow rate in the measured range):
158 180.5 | 0.24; 1.06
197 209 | 0.16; 1.17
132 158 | 0.02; 1.28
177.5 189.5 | 0.28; 1.03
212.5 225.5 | -0.01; 1.39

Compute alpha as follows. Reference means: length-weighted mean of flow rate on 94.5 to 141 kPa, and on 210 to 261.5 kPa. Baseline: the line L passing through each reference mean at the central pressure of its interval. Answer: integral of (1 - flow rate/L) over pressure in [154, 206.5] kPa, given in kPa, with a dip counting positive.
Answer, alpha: 9.0 kPa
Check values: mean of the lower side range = 1.27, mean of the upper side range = 1.38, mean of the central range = 1.1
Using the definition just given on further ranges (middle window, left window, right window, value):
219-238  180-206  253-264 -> -2.8 kPa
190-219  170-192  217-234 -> 0.6 kPa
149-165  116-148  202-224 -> 0.5 kPa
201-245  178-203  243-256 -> -4.0 kPa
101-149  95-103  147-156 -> 0.1 kPa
